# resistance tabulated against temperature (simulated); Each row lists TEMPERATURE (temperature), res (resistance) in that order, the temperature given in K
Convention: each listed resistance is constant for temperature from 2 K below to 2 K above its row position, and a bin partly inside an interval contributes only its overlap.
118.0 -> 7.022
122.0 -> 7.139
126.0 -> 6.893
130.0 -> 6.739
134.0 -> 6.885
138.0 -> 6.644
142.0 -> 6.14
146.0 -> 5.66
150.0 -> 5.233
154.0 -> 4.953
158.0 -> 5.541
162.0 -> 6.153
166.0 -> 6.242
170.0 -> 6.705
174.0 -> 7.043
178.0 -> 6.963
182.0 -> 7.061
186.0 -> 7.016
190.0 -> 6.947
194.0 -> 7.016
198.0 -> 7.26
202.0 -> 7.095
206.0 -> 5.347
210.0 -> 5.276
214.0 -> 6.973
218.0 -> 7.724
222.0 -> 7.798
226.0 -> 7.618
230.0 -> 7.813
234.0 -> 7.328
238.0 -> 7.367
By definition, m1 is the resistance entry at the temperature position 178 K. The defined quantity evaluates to 6.963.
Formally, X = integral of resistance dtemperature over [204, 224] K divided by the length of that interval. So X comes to 6.62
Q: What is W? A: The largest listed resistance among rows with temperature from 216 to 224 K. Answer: 7.798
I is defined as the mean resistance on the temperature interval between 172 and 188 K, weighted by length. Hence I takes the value 7.02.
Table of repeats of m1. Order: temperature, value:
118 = 7.022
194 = 7.016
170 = 6.705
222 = 7.798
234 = 7.328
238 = 7.367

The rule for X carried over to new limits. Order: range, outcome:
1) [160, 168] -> 6.2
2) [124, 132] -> 6.82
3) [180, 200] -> 7.06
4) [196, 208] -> 6.57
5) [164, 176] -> 6.66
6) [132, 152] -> 6.11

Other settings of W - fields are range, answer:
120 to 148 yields 7.139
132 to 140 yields 6.885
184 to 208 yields 7.26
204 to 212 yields 5.347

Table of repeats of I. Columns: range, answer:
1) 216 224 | 7.76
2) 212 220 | 7.35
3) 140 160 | 5.51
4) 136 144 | 6.39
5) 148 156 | 5.09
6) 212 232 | 7.59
